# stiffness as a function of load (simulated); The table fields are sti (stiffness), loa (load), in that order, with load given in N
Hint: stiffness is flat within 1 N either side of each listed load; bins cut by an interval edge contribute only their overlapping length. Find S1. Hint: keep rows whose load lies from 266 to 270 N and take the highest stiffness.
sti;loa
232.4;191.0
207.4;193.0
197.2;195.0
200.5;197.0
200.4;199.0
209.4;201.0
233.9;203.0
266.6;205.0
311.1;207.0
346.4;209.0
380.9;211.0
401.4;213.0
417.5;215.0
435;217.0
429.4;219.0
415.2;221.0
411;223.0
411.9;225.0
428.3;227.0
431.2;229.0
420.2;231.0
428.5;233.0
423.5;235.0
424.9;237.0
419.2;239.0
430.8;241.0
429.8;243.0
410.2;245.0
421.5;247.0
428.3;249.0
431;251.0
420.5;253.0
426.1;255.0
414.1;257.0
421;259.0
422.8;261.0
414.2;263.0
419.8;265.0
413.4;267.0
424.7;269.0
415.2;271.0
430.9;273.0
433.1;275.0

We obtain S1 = 424.7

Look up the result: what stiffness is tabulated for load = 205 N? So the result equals 266.6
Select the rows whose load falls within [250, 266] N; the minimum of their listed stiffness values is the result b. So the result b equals 414.1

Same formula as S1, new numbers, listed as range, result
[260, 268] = 422.8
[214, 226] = 435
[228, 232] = 431.2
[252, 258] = 426.1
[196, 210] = 346.4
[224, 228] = 428.3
